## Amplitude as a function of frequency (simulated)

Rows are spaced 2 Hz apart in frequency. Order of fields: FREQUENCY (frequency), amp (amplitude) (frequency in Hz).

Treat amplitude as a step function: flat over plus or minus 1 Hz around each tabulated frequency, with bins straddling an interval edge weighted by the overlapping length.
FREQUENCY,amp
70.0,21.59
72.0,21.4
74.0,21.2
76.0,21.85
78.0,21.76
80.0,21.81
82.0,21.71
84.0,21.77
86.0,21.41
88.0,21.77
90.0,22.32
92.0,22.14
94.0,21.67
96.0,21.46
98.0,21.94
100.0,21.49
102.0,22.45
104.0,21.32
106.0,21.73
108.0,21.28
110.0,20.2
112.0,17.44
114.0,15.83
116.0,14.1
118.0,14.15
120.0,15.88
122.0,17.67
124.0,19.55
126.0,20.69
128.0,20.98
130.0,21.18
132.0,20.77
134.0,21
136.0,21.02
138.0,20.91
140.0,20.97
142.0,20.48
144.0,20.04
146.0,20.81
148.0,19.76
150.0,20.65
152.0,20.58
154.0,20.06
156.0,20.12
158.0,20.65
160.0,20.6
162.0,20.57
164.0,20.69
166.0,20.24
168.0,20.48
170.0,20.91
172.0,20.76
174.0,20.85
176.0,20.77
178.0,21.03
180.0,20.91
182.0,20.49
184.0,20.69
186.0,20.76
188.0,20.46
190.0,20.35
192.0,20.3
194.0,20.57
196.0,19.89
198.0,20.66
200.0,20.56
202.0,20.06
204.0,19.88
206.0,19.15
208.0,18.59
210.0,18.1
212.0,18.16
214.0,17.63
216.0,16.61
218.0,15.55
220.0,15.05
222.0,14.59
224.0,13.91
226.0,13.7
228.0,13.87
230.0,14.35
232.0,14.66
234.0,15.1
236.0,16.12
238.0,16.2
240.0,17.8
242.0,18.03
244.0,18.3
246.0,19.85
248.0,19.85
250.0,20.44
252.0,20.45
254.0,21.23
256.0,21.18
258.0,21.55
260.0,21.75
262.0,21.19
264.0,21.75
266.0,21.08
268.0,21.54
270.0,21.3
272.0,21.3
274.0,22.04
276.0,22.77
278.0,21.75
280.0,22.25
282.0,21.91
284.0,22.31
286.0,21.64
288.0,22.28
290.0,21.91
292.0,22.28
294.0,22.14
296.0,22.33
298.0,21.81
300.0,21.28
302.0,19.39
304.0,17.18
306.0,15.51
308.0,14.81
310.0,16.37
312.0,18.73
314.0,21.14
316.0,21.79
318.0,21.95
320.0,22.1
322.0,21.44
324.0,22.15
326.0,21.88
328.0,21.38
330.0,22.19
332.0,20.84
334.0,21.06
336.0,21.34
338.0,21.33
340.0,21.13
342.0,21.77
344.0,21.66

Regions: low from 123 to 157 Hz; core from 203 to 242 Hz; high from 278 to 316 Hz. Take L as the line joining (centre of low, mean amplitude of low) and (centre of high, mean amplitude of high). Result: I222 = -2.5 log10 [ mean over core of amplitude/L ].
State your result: 0.25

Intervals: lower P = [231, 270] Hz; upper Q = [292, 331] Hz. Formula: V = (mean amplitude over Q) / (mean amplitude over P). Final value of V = 1.05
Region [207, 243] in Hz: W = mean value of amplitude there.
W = 16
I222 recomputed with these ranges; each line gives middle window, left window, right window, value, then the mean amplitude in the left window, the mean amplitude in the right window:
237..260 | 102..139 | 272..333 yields 0.04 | 19.3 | 20.9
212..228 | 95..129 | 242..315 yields 0.29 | 19.3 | 20.6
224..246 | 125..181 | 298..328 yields 0.26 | 20.7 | 19.8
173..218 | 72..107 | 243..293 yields 0.09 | 21.7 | 21.4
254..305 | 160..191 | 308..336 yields -0.04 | 20.7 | 20.8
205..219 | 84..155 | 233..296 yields 0.16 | 20.2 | 20.6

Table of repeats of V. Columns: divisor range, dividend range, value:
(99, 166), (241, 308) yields 1.05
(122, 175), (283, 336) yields 1.01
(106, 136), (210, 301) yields 1.03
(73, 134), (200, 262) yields 0.88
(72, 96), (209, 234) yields 0.71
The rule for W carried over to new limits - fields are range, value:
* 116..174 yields 20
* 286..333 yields 20.6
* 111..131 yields 17.7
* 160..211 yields 20.3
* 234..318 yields 20.3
